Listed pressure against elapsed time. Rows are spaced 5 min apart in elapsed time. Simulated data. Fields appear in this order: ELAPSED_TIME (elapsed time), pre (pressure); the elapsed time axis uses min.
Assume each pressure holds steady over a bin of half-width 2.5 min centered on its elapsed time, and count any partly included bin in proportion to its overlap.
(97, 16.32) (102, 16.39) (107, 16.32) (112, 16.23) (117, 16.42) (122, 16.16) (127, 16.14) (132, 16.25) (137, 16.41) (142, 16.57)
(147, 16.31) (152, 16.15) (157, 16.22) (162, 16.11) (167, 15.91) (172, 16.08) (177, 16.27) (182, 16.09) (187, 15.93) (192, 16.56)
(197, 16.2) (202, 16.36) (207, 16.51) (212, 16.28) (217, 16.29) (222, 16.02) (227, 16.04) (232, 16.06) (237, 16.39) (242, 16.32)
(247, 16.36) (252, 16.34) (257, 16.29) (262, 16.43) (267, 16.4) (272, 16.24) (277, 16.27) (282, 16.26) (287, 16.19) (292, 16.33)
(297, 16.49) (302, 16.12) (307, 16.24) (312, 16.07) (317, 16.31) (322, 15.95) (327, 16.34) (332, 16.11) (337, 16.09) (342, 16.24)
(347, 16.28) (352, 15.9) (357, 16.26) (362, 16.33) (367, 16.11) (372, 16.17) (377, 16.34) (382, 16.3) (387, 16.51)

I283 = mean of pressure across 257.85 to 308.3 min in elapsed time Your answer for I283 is 16.3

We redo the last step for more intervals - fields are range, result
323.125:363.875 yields 16.2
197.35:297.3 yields 16.3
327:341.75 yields 16.2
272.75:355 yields 16.2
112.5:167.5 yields 16.3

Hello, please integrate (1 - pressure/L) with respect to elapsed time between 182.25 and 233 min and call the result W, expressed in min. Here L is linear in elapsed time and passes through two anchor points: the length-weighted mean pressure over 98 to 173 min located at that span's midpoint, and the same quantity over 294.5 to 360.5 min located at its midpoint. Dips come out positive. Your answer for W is 0.0 min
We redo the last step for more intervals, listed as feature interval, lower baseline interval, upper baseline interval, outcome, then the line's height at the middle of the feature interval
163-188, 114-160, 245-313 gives 0.34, 16.3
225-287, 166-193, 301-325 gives -0.55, 16.1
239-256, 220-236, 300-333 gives -0.26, 16.1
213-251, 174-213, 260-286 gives 0.17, 16.3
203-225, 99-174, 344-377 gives -0.07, 16.2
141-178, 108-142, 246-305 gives 0.25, 16.3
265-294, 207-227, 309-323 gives -0.21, 16.2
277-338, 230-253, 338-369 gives 0.06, 16.2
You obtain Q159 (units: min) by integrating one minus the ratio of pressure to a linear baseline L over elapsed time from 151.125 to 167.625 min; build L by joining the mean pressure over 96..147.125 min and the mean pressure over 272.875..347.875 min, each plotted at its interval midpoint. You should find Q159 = 0.2 min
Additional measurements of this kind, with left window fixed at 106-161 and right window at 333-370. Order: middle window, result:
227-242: 0.0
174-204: 0.0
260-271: -0.1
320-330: 0.0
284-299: -0.1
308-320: 0.0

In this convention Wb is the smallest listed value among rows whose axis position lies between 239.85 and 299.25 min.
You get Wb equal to 16.19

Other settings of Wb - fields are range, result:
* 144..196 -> 15.91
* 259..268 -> 16.4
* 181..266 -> 15.93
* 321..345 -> 15.95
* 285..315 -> 16.07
